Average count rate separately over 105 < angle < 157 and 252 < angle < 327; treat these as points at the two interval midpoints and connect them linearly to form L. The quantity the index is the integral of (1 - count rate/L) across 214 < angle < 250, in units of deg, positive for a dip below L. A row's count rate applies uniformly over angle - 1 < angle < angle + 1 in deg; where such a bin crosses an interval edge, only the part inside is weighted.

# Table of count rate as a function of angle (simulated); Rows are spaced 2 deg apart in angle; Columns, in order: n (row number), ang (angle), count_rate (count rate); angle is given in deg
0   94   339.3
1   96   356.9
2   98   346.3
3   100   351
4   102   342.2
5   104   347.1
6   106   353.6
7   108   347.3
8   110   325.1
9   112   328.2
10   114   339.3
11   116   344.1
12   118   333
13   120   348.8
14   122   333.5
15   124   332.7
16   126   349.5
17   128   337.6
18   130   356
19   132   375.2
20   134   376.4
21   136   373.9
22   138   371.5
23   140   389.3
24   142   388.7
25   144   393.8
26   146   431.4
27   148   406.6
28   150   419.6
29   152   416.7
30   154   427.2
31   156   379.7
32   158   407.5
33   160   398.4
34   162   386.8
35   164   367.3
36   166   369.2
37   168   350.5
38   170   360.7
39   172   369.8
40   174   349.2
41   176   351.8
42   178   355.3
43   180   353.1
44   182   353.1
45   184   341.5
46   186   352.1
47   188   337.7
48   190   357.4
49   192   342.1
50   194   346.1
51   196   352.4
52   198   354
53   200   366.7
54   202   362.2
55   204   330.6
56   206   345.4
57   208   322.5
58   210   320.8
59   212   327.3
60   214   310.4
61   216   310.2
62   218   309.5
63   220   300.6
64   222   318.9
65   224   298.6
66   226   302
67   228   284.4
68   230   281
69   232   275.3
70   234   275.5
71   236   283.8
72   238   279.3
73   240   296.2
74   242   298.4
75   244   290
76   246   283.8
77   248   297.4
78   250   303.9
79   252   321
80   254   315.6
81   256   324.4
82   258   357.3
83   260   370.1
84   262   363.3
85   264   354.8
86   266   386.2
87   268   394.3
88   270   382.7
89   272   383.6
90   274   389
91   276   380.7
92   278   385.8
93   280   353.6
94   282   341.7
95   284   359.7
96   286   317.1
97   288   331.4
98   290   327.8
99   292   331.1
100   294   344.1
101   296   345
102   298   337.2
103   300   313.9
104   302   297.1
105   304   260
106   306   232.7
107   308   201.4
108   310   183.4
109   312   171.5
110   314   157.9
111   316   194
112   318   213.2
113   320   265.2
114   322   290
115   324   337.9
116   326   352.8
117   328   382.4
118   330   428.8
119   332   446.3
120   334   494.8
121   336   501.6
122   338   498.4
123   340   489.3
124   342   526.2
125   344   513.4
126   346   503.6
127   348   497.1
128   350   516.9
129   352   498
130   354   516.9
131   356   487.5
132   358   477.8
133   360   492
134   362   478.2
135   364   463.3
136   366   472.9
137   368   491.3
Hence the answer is 4.3 deg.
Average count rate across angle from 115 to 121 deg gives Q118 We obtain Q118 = 342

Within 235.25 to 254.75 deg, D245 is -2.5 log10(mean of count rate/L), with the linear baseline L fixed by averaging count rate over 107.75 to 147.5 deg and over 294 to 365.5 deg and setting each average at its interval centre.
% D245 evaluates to 0.25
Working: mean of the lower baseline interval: 360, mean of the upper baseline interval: 382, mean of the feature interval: 297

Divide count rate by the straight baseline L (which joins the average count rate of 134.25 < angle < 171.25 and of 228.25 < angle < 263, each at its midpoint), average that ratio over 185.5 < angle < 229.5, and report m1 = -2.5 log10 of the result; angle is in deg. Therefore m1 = 0.04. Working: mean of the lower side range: 391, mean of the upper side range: 306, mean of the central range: 329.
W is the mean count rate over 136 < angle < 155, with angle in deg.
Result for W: 403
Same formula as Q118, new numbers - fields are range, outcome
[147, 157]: 410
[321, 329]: 341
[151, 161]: 406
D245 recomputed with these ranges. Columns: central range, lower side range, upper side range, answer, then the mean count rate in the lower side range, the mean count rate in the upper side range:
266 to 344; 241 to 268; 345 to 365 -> 0.194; 331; 493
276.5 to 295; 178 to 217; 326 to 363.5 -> 0.229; 342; 482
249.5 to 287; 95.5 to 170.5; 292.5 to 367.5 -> 0.061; 368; 384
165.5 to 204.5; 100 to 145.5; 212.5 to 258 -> -0.092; 355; 300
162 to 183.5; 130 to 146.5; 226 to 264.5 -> 0.002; 384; 307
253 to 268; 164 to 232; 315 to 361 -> 0.067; 336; 431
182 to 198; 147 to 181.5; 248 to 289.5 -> 0.078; 380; 354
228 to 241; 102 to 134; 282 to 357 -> 0.251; 344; 364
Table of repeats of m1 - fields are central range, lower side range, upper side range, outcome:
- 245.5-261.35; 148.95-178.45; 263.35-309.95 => 0.073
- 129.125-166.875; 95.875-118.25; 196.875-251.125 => -0.183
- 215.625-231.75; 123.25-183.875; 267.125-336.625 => 0.178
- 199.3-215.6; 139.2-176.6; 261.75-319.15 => 0.078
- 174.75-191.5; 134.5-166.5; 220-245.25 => 0.012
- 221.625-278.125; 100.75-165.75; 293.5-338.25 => 0.020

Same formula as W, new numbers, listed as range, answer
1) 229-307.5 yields 327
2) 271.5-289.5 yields 359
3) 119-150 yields 373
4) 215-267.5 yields 312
